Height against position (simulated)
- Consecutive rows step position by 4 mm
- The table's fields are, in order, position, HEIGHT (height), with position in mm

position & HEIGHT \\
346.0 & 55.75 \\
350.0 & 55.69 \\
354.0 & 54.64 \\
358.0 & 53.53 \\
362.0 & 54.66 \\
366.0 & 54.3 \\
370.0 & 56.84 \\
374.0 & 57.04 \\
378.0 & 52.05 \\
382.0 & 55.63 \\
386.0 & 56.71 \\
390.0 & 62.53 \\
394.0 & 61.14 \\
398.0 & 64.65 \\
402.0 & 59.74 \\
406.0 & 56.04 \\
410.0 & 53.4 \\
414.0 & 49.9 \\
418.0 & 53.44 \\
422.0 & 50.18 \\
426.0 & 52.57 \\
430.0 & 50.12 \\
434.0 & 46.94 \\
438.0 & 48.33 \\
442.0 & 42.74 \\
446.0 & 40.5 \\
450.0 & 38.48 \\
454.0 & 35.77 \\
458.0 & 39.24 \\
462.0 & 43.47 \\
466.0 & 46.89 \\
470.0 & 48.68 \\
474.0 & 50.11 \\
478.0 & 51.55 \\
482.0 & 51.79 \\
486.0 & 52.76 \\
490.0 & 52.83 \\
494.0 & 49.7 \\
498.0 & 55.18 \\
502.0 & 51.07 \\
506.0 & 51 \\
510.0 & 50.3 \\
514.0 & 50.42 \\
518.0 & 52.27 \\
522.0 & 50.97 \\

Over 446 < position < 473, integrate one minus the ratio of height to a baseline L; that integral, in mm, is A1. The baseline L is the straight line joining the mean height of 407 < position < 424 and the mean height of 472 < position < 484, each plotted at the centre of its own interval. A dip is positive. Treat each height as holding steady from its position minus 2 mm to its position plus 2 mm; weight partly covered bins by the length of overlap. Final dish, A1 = 4.8 mm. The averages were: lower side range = 52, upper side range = 51.1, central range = 42.3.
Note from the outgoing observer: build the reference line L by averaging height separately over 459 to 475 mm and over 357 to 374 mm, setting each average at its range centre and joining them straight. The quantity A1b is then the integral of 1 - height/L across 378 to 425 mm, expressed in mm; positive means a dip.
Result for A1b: -3.8 mm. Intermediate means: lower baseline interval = 55.2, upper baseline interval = 46.6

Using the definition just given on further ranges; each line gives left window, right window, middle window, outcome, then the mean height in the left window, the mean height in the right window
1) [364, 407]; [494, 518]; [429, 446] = 2.8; 57.9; 51.5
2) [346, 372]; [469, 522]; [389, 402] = -2.0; 55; 51.4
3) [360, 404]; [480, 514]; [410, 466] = 9.2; 57.8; 51.7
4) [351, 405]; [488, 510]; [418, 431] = 0.9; 57.1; 51.8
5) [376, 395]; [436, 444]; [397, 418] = -1.3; 57.4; 45.5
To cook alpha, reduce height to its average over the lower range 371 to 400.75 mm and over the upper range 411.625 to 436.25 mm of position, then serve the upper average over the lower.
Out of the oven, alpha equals 0.86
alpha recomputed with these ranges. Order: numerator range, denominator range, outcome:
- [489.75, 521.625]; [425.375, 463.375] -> 1.18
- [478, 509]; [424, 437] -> 1.04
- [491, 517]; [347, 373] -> 0.93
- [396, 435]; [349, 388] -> 0.98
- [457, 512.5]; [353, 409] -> 0.87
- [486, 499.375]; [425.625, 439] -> 1.07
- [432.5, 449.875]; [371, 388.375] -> 0.79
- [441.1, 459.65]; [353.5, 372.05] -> 0.71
